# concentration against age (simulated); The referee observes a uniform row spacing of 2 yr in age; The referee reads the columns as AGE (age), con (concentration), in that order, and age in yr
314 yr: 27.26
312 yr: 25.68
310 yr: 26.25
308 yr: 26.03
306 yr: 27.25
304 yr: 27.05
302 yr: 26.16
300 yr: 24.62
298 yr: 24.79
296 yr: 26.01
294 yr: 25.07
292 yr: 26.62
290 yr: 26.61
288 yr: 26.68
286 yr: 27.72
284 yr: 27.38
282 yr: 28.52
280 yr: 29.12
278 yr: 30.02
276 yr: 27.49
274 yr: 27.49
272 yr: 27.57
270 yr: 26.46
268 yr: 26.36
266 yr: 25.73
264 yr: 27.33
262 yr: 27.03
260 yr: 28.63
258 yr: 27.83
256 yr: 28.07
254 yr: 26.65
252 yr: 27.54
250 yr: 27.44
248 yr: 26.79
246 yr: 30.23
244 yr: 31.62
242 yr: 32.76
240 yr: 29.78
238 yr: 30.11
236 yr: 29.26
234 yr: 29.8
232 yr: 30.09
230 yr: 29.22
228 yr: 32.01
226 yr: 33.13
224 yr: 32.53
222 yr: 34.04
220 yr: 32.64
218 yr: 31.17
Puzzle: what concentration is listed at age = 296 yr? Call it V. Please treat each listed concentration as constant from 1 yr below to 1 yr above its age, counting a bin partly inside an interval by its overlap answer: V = 26.01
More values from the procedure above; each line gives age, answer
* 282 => 28.52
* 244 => 31.62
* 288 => 26.68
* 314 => 27.26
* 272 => 27.57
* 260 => 28.63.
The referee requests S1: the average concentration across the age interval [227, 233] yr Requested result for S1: 30.4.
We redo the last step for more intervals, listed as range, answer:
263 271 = 26.5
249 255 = 27.2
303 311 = 26.6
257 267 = 27.3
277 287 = 28.6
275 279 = 28.8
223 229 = 32.6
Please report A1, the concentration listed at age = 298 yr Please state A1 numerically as 24.79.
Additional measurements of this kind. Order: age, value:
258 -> 27.83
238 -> 30.11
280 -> 29.12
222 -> 34.04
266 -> 25.73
